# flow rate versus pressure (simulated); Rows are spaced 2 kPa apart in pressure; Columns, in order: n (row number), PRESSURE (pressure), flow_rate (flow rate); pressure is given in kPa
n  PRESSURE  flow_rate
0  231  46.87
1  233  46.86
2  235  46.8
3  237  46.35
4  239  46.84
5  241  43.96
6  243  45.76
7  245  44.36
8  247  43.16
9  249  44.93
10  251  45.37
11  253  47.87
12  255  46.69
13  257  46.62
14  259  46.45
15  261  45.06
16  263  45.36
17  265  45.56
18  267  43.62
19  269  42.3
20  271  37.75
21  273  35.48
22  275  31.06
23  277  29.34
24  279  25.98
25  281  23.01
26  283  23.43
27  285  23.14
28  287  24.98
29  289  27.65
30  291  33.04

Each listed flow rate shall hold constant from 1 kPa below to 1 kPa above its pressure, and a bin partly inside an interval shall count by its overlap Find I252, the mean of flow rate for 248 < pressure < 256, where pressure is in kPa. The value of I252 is 46.2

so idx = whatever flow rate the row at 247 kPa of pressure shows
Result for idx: 43.16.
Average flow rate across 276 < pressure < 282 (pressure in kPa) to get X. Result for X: 26.1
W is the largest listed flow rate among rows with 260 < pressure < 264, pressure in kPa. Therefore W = 45.36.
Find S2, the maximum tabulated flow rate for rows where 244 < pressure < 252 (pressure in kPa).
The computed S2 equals 45.37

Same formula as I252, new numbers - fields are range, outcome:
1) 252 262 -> 46.5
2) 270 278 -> 33.4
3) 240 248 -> 44.3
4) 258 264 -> 45.6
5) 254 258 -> 46.7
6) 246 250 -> 44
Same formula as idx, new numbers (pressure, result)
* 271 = 37.75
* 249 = 44.93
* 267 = 43.62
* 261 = 45.06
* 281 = 23.01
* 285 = 23.14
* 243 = 45.76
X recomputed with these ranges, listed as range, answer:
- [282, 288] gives 23.8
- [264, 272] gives 42.3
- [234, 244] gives 45.9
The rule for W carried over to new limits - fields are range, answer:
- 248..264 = 47.87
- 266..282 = 43.62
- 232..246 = 46.86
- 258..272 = 46.45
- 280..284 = 23.43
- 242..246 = 45.76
